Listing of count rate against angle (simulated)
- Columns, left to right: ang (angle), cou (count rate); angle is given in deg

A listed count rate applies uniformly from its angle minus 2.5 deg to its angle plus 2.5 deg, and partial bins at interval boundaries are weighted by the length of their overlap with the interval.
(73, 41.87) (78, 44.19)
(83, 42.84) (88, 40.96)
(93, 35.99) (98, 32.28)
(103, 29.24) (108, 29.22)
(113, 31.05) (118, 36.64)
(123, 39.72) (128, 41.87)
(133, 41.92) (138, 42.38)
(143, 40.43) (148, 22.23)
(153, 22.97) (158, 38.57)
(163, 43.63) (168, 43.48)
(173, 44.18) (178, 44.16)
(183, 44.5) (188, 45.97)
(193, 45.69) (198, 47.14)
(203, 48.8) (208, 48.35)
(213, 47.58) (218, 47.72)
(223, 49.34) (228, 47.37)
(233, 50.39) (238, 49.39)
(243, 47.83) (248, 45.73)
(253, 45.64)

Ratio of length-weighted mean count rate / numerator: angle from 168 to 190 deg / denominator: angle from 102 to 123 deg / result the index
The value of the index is 1.4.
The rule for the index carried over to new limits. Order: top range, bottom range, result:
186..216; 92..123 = 1.44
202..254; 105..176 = 1.30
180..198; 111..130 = 1.22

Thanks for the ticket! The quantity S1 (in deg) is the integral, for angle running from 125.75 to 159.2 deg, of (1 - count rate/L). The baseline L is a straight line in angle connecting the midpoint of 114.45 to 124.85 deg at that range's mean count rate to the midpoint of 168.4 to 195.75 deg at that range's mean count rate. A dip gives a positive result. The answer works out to 3.6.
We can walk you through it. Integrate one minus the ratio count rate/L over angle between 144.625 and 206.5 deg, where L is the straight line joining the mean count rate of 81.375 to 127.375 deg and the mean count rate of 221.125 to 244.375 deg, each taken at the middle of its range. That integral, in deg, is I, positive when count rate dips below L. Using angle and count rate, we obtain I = 3.0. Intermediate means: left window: 35.5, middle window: 41.1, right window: 48.9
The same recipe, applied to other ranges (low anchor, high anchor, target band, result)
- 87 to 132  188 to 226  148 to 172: 3.3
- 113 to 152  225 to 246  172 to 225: -2.7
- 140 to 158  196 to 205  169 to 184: -1.7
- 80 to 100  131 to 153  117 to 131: -1.4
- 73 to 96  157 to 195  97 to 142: 6.2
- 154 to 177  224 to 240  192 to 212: -0.9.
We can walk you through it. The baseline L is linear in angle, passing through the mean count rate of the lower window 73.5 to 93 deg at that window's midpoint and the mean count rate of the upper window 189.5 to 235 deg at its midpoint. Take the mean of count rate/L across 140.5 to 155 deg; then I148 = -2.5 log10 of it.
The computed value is 0.48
